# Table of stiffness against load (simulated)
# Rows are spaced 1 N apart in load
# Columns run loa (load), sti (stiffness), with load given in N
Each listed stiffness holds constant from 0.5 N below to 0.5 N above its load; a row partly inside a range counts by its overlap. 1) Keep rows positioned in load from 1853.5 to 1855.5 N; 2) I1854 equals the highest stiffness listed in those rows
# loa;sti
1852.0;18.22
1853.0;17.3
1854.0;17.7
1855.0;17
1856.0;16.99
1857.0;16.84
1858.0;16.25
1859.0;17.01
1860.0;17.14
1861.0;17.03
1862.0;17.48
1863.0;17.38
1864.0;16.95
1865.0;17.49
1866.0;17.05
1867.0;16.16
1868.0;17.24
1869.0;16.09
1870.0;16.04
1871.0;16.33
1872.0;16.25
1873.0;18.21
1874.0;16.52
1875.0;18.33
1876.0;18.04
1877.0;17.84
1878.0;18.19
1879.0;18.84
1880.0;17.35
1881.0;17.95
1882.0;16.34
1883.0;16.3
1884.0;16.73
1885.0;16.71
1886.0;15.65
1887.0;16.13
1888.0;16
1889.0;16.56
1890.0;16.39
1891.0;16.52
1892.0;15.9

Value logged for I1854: 17.7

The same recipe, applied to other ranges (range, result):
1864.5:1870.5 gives 17.49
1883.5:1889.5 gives 16.73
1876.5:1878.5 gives 18.19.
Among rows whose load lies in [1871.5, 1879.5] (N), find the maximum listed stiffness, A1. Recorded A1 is 18.84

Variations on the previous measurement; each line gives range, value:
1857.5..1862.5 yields 17.48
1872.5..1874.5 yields 18.21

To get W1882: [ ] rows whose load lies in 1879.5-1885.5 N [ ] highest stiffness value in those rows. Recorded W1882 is 17.95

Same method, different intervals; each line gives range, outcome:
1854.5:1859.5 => 17.01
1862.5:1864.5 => 17.38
